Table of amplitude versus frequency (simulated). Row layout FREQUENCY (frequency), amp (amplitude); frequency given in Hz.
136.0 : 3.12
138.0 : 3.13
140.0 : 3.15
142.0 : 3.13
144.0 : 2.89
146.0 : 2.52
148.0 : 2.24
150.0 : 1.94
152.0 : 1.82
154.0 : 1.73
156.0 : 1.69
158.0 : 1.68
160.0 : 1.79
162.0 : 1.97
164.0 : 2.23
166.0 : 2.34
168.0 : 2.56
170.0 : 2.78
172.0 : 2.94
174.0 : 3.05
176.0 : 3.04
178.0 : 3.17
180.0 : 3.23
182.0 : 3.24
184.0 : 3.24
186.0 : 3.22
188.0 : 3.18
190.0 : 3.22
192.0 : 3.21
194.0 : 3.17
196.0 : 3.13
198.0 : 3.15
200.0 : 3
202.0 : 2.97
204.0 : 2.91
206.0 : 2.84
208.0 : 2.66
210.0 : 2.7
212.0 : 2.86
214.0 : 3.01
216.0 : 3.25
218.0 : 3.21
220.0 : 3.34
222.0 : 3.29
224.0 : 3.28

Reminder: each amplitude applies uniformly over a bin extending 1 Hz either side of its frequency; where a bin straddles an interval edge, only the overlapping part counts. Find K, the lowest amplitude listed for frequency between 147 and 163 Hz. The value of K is 1.68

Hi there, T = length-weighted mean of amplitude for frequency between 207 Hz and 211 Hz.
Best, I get 2.68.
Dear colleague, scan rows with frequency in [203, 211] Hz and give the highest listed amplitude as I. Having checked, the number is 2.91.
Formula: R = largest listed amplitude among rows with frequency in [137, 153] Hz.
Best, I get 3.15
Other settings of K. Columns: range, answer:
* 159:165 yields 1.79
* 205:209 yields 2.66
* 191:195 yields 3.17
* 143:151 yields 1.94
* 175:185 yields 3.04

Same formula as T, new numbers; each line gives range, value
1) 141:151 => 2.54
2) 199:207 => 2.93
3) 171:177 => 3.01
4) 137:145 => 3.08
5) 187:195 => 3.2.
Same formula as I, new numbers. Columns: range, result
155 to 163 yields 1.97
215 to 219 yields 3.25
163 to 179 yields 3.17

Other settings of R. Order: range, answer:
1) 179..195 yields 3.24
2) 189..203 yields 3.22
